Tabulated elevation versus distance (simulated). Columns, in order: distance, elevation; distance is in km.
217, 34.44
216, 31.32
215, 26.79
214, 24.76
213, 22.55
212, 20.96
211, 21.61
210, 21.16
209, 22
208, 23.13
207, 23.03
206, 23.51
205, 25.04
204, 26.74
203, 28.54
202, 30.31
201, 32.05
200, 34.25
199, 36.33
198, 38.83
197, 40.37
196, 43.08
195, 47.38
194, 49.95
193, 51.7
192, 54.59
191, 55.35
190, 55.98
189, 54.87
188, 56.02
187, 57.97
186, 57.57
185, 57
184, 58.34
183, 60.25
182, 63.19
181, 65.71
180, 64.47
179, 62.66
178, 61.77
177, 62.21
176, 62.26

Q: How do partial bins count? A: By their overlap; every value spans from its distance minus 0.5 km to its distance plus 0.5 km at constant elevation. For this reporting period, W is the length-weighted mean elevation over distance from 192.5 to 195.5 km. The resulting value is 49.7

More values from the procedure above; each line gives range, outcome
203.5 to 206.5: 25.1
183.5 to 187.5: 57.7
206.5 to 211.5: 22.2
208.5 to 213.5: 21.7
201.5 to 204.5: 28.5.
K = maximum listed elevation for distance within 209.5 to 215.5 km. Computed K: 26.79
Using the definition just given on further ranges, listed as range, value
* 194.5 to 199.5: 47.38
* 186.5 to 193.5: 57.97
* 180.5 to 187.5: 65.71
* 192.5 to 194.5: 51.7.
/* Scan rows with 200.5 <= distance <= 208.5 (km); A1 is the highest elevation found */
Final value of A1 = 32.05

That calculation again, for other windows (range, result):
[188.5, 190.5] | 55.98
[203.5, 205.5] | 26.74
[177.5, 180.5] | 64.47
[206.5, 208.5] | 23.13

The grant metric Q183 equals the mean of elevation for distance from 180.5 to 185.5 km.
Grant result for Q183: 60.9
